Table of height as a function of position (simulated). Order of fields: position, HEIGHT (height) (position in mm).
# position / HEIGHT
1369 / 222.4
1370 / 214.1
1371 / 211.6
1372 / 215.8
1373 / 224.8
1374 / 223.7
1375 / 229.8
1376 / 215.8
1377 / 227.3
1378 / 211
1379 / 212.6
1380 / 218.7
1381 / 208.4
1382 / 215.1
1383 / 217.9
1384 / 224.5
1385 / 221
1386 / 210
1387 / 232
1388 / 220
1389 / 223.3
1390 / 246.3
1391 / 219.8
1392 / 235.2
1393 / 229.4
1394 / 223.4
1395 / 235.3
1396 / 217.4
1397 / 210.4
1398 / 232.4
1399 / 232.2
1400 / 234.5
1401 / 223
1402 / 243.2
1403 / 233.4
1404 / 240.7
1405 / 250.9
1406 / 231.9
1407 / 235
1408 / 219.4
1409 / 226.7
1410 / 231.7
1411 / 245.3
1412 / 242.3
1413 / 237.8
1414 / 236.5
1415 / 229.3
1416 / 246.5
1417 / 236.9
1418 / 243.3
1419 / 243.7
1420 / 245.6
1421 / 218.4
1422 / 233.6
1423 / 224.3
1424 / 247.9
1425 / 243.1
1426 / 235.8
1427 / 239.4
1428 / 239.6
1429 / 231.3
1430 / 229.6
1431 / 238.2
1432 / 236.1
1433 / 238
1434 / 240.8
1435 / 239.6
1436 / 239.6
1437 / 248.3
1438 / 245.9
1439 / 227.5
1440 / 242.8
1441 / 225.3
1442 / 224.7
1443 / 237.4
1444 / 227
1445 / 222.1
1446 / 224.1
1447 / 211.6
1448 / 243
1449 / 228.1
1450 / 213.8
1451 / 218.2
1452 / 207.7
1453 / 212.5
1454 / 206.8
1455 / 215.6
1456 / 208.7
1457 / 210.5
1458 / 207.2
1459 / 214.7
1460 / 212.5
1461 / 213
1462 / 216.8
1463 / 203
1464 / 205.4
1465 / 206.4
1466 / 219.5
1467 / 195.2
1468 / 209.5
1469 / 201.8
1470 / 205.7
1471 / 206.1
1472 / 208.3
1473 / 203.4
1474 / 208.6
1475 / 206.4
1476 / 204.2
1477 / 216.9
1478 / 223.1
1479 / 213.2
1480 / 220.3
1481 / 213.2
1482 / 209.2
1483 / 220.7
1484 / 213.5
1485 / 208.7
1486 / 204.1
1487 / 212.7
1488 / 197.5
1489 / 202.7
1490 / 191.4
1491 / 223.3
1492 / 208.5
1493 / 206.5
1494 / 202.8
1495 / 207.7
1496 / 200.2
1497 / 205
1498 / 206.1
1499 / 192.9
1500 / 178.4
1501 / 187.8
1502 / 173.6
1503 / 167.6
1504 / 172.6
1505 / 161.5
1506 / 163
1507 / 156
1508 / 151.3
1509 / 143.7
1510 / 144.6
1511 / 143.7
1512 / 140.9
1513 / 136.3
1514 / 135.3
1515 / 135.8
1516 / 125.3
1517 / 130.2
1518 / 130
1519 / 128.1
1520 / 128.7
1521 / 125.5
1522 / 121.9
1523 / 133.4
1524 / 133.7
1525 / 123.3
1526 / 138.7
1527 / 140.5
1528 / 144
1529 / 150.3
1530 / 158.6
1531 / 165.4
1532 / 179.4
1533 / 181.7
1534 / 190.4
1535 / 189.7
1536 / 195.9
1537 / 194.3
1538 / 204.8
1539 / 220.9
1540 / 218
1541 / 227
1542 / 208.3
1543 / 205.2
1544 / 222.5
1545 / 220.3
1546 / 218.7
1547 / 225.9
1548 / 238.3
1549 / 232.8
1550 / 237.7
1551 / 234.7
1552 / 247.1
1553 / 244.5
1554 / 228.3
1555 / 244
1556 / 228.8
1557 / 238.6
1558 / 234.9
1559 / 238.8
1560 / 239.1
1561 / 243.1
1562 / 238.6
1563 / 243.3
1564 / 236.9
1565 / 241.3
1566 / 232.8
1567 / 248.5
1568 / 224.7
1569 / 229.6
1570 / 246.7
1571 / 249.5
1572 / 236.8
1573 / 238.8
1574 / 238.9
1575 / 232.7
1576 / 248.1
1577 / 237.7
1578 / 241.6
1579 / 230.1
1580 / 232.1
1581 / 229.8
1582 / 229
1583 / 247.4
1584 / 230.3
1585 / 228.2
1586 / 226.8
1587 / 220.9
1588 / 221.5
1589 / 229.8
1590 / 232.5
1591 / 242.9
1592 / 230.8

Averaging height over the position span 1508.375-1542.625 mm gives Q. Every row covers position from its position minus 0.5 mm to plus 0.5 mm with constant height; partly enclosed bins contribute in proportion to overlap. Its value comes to 158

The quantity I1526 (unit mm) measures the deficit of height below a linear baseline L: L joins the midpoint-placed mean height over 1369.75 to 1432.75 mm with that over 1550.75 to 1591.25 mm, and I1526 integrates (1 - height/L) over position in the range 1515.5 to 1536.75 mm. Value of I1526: 7.76 mm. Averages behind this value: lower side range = 230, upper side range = 236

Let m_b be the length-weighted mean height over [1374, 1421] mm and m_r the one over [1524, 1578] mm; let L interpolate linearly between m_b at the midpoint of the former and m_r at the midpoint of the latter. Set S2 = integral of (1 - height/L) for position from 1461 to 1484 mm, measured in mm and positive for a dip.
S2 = 1.3 mm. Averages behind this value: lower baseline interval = 229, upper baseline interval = 216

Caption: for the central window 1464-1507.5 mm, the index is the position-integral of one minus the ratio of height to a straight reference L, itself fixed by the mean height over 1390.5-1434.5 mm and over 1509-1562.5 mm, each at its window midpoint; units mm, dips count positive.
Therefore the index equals 1.0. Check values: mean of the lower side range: 234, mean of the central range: 201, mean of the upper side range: 186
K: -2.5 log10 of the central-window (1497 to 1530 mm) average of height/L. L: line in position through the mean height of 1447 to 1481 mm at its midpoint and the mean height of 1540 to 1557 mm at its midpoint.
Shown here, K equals 0.43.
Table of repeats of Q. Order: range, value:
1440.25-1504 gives 209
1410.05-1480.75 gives 224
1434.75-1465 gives 221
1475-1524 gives 177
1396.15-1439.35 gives 236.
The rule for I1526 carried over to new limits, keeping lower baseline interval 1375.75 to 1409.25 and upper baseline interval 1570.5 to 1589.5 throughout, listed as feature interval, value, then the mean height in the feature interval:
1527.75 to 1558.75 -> 2.8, 211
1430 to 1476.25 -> 1.9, 219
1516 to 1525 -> 4.0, 128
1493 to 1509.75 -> 3.7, 180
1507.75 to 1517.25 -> 3.8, 139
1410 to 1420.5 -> -0.6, 240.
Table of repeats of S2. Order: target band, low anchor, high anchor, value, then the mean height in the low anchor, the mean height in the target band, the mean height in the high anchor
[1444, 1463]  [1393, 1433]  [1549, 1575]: 1.59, 234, 216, 238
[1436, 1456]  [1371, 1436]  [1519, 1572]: -0.22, 230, 225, 205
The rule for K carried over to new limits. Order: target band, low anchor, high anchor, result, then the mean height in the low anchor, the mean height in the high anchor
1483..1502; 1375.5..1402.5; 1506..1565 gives -0.03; 224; 187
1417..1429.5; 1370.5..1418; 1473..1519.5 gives -0.11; 228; 183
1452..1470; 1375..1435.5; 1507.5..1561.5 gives 0.01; 231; 184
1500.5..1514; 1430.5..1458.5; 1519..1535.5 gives 0.08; 226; 150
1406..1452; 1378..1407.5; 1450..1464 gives -0.08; 227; 211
